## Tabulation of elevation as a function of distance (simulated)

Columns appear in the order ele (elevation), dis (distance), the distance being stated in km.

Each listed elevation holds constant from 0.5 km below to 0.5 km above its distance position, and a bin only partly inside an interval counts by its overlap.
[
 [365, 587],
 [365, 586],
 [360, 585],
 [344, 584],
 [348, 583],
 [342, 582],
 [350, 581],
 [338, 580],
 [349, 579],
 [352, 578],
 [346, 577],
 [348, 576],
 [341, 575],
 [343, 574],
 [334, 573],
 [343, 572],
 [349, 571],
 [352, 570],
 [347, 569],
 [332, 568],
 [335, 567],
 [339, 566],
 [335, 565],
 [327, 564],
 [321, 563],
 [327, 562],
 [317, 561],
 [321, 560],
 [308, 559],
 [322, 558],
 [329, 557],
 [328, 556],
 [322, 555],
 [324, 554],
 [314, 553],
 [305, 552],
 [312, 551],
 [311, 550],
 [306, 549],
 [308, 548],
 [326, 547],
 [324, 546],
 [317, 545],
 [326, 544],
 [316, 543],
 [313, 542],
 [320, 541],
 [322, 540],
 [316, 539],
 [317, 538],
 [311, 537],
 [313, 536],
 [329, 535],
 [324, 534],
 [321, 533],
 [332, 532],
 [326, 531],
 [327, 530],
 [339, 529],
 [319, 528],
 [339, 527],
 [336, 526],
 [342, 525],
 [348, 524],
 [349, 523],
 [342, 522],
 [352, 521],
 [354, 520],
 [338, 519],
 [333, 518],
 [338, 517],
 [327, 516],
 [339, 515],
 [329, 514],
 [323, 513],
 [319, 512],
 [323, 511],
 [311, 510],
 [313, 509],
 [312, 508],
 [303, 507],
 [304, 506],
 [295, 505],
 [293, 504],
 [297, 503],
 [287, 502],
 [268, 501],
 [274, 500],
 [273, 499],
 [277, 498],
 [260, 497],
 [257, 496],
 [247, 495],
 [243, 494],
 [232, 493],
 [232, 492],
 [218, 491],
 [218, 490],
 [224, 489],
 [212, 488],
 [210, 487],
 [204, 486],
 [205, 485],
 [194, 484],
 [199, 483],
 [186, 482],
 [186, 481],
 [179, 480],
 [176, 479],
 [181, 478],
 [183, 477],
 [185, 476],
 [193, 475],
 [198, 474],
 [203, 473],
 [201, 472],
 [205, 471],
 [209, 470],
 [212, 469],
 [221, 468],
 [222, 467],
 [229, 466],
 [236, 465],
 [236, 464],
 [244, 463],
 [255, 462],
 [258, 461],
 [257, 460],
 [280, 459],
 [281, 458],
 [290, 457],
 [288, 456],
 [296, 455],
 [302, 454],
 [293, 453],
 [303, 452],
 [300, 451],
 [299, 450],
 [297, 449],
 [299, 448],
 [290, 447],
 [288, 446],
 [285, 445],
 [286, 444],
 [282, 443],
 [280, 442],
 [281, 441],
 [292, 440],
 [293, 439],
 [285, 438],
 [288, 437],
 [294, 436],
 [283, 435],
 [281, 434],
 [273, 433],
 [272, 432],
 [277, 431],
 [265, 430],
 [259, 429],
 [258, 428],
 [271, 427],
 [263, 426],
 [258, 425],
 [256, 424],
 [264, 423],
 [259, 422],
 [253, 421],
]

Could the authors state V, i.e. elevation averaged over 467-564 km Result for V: 285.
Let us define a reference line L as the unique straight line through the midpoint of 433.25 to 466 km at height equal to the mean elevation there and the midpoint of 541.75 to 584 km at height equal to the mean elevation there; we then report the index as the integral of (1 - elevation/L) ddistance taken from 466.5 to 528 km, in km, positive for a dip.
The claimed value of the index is 8.07 km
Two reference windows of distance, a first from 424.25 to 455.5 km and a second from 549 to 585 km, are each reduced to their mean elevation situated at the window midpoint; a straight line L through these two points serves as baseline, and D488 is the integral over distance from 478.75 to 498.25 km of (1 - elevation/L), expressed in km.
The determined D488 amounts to 5.5 km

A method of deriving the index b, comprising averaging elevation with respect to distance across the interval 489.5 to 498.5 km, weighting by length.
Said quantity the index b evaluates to 243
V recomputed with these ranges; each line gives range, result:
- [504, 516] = 315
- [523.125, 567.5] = 323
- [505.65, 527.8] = 331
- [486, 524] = 290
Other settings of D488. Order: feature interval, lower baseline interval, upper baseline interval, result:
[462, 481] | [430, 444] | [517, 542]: 5.9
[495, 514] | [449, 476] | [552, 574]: -0.7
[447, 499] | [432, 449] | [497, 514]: 9.9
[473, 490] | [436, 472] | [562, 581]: 5.4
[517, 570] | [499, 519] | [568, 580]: 0.2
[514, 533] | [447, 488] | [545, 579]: -3.0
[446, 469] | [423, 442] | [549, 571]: 1.1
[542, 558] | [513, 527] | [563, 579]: 1.1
